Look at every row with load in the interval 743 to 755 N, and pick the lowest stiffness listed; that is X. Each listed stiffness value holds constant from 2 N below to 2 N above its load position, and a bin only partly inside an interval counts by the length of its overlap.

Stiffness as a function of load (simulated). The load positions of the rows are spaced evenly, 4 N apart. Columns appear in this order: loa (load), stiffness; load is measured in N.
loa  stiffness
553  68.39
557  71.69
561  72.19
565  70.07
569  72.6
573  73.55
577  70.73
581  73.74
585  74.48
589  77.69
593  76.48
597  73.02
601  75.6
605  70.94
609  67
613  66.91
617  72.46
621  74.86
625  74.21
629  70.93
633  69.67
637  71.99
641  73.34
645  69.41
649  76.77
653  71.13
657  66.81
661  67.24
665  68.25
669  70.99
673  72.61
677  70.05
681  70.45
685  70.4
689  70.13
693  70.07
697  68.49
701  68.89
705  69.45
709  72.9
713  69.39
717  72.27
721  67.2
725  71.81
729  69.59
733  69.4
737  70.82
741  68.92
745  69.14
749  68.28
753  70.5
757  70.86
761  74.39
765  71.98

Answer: 68.28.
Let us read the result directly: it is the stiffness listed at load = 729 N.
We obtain 69.59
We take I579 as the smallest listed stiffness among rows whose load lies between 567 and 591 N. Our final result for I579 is 70.73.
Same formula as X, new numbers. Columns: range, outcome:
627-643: 69.67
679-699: 68.49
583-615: 66.91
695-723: 67.2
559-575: 70.07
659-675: 67.24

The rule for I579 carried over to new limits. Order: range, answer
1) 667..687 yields 70.05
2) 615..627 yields 72.46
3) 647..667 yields 66.81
